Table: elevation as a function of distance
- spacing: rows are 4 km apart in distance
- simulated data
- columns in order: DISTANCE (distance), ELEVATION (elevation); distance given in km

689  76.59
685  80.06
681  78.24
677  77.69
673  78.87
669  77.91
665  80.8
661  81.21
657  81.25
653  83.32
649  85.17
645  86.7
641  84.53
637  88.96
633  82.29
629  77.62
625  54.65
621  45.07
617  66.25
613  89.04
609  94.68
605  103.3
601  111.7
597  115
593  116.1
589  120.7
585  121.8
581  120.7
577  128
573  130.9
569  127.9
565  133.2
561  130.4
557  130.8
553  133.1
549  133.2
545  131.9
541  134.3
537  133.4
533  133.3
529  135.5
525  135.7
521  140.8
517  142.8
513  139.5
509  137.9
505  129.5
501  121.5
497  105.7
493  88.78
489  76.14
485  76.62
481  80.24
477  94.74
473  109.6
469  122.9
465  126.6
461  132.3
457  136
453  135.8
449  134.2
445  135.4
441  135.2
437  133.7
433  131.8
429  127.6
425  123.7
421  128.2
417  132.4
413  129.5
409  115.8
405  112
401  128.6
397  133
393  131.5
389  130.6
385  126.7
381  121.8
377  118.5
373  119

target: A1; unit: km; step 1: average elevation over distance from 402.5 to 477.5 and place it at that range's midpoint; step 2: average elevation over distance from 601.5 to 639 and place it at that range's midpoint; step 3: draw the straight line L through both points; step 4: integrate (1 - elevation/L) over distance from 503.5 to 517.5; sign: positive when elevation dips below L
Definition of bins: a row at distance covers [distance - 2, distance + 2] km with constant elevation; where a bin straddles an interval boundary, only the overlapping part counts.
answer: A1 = -3.7 km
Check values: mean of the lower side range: 127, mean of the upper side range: 79.3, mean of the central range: 137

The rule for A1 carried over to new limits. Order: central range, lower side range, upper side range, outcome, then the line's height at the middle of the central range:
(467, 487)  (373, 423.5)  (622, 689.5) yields 2.6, 111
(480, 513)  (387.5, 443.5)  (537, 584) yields 6.2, 129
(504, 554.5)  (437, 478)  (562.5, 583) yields -3.0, 128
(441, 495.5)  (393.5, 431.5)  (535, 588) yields 6.4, 127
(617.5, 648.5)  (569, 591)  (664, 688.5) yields 7.6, 99.4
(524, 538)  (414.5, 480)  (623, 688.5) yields -3.4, 108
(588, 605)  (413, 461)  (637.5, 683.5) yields -3.2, 96.1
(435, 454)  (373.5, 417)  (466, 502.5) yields -4.3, 110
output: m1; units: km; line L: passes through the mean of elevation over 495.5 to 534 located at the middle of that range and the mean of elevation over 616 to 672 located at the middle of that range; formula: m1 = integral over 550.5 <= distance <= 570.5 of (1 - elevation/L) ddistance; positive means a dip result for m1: -3.3 km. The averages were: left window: 133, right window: 77.1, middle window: 131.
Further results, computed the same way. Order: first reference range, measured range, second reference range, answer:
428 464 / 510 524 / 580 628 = -2.9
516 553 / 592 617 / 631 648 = 0.3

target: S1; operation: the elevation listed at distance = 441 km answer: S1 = 135.2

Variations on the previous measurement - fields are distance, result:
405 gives 112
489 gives 76.14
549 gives 133.2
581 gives 120.7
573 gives 130.9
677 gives 77.69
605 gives 103.3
